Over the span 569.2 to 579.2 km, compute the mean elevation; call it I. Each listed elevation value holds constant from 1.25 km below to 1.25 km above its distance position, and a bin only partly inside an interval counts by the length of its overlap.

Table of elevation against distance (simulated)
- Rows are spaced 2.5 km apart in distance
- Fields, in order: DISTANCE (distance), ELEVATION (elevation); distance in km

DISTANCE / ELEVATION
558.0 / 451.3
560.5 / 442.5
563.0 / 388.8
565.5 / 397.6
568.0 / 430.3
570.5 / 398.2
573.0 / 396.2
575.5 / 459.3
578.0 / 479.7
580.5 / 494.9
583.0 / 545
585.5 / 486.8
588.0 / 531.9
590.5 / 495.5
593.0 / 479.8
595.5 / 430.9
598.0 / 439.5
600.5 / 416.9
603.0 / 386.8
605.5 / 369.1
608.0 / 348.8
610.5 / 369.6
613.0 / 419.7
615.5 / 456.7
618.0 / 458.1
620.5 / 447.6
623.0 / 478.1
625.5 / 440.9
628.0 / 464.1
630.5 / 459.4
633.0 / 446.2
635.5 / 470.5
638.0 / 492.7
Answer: 433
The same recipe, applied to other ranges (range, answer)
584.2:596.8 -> 485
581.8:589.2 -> 521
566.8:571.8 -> 414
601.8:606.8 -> 378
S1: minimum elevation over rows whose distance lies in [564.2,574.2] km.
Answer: 396.2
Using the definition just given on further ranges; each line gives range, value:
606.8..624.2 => 348.8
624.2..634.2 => 440.9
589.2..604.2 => 386.8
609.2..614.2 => 369.6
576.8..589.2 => 479.7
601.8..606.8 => 369.1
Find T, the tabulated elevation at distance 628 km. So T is 464.1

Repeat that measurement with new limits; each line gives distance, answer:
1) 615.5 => 456.7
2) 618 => 458.1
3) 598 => 439.5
